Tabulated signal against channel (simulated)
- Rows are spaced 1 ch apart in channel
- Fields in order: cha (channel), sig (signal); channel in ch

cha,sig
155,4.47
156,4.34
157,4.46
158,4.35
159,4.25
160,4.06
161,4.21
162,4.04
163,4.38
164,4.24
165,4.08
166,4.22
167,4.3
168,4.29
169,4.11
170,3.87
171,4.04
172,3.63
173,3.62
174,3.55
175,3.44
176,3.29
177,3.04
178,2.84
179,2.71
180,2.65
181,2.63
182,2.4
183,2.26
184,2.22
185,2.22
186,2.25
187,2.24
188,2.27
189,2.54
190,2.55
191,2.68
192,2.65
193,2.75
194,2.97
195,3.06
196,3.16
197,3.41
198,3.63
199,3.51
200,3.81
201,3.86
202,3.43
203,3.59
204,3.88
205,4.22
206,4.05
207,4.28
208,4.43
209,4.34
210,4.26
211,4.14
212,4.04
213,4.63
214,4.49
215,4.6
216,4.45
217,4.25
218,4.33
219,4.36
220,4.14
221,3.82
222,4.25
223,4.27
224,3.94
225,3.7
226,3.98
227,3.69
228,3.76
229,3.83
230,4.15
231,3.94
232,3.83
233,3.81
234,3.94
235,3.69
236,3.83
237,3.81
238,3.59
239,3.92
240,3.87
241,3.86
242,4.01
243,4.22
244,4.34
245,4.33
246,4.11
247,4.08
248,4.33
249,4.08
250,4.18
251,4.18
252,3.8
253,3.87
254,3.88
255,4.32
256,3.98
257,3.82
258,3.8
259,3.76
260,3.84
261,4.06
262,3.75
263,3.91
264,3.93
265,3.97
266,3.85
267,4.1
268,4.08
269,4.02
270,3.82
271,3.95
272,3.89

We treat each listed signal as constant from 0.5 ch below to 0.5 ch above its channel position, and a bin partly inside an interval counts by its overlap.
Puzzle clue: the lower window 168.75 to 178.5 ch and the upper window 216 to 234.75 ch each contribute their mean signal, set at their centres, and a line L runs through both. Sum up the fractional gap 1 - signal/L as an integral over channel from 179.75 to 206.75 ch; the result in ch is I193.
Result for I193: 5.2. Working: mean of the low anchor 3.53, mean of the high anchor 4.01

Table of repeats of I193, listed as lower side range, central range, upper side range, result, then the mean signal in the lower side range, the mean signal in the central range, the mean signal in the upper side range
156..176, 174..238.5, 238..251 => 8.4 ch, 4.05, 3.54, 4.09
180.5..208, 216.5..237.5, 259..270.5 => -3.0 ch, 3.08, 3.97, 3.93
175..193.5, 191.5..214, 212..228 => -2.1 ch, 2.59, 3.75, 4.17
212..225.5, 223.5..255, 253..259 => 0.9 ch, 4.24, 3.96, 3.94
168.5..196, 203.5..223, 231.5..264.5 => -4.9 ch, 2.91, 4.26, 3.96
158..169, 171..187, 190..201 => 3.7 ch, 4.21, 2.87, 3.17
